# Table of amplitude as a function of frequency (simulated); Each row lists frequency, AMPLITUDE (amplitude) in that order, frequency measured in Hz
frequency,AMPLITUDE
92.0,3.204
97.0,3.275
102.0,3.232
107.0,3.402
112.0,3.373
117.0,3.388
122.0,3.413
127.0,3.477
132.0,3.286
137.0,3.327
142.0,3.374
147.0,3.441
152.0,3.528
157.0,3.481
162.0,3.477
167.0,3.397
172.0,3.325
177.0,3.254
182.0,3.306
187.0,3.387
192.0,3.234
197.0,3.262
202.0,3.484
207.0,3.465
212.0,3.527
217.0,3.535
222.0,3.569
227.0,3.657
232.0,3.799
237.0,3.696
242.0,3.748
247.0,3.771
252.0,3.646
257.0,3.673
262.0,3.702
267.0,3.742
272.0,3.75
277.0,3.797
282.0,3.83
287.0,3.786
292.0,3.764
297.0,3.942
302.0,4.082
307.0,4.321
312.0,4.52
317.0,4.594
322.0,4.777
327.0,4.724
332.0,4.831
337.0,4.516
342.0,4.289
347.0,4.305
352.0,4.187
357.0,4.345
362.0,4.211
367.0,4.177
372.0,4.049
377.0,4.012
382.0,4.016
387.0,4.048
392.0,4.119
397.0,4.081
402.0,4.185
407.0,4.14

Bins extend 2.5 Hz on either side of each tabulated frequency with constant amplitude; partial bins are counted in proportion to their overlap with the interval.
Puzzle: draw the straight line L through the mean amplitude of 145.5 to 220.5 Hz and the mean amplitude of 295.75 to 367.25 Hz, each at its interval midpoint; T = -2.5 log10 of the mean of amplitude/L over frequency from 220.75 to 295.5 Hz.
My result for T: 0.05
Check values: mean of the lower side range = 3.41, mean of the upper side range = 4.4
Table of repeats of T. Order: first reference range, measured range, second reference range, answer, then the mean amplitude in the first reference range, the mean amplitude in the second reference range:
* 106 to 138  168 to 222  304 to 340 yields 0.132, 3.38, 4.6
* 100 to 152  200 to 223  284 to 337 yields 0.092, 3.38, 4.34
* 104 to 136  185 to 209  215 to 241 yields 0.068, 3.38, 3.66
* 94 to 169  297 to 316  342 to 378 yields -0.071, 3.39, 4.2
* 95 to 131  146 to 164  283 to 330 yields 0.023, 3.36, 4.27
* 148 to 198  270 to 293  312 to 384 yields 0.056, 3.37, 4.37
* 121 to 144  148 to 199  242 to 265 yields 0.037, 3.37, 3.7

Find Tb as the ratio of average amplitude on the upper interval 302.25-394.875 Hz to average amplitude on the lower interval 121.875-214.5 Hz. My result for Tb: 1.28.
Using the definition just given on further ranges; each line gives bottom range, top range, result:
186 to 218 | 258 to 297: 1.11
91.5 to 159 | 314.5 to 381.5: 1.30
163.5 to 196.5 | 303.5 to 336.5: 1.39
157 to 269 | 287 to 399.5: 1.21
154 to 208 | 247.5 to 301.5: 1.12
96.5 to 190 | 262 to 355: 1.24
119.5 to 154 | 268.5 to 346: 1.24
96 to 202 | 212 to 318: 1.14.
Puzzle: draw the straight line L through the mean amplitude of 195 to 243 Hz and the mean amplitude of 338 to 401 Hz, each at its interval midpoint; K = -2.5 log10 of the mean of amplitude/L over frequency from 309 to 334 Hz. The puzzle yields -0.18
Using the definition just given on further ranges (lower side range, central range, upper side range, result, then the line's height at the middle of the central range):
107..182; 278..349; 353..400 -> -0.10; 3.92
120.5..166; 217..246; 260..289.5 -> -0.01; 3.65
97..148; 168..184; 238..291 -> 0.06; 3.51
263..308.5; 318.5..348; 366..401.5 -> -0.16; 3.97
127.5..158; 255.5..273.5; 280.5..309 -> 0.04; 3.84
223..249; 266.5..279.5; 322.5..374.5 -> 0.05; 3.94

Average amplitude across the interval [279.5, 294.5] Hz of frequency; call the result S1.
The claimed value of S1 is 3.79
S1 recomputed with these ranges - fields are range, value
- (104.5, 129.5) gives 3.41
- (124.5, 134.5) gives 3.38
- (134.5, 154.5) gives 3.42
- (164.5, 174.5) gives 3.36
